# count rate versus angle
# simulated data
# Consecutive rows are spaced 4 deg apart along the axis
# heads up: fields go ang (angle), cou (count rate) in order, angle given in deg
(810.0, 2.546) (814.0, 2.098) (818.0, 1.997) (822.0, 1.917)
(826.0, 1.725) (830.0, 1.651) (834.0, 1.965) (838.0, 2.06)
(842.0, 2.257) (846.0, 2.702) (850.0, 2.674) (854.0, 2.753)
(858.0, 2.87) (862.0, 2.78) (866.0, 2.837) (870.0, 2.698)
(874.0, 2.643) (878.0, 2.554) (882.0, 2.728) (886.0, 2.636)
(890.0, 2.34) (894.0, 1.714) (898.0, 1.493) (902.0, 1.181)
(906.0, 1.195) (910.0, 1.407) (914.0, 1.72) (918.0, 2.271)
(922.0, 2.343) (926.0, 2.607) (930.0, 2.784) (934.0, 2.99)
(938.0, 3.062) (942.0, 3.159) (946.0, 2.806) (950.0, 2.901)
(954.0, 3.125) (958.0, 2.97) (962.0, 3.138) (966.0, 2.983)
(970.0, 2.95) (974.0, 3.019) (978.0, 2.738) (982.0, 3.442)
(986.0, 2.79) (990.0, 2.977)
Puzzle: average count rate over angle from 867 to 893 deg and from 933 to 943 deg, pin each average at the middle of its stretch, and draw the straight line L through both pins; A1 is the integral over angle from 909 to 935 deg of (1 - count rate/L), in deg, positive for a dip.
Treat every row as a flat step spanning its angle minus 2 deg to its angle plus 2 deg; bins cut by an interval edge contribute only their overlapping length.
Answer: 5.6 deg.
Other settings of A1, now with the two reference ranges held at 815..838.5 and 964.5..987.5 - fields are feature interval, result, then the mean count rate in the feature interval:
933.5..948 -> -1.5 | 3.01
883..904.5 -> 4.3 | 1.9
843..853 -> -3.0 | 2.65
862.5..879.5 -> -3.7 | 2.7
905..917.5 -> 4.8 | 1.56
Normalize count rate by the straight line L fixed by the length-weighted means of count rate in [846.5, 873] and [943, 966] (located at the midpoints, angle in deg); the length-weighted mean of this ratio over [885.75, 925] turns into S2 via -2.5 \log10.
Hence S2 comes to 0.499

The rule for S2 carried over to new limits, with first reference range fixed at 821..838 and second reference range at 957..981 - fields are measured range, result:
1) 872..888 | -0.17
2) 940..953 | -0.06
